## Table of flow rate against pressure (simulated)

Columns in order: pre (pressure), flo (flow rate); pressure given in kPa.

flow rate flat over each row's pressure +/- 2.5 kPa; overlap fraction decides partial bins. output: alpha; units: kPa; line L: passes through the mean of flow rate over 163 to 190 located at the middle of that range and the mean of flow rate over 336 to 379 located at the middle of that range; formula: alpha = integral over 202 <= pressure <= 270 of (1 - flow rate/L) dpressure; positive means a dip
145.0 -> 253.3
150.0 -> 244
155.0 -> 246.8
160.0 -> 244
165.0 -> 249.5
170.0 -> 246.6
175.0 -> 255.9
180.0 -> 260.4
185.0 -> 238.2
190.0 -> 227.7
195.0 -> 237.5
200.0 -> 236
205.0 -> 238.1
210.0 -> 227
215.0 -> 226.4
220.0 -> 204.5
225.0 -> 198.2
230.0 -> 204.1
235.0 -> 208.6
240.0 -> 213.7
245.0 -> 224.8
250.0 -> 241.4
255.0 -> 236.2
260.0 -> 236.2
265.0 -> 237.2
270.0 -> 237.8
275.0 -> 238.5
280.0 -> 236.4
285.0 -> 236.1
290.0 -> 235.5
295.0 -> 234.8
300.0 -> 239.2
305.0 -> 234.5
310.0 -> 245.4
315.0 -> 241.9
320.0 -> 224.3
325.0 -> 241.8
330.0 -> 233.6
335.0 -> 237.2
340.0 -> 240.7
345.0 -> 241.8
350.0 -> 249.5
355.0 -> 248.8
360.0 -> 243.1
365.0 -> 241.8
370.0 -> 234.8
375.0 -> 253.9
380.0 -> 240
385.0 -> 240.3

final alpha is 6.40 kPa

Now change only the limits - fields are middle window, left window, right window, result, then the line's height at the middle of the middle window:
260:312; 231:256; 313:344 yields -1.7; 230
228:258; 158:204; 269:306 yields 2.2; 240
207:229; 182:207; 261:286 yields 2.1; 236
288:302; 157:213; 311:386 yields 0.3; 241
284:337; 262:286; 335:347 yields 0.5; 239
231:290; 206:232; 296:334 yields -1.9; 224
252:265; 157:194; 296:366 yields 0.3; 243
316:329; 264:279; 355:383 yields 0.4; 241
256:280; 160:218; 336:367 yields 0.5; 242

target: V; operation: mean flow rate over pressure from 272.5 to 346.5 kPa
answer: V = 237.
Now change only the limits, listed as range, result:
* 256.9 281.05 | 237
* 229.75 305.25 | 232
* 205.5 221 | 223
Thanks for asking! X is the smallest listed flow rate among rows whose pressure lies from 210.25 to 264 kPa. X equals 198.2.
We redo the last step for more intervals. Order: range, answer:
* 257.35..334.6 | 224.3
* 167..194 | 227.7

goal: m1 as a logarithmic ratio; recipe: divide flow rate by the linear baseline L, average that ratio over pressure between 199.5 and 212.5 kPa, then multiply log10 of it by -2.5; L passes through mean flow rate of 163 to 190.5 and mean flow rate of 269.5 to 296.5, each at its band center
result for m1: 0.05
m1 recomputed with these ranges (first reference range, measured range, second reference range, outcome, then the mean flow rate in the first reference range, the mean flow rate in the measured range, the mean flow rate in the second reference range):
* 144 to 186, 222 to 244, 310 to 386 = 0.19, 249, 207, 241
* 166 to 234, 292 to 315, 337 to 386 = 0.00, 231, 239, 244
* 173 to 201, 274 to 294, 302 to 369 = 0.02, 243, 236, 240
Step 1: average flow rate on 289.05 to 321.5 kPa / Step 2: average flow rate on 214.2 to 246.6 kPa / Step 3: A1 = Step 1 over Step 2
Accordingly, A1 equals 1.13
